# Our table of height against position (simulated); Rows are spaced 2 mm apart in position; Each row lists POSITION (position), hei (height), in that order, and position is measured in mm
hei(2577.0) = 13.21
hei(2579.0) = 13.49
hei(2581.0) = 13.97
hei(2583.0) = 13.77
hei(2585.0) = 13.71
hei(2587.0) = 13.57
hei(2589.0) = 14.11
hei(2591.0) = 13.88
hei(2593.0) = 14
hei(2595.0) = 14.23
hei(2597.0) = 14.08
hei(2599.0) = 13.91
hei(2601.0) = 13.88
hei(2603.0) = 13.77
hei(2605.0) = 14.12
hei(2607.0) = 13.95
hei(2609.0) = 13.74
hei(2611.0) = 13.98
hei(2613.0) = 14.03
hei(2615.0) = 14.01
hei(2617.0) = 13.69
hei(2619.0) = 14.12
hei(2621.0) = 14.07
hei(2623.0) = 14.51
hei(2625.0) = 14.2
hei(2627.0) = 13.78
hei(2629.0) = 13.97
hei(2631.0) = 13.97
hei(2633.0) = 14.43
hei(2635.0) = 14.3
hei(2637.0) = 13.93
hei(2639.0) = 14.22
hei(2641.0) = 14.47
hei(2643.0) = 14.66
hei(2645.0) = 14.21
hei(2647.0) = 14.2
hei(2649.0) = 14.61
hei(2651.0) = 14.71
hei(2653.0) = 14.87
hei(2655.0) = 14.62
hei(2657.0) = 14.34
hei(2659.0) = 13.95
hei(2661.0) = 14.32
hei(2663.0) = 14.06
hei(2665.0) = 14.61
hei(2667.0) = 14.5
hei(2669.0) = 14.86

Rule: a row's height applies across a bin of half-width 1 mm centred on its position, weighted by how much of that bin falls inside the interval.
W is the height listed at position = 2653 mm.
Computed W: 14.87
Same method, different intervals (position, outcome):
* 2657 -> 14.34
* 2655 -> 14.62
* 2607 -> 13.95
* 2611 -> 13.98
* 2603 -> 13.77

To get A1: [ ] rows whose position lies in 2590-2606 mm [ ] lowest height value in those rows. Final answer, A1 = 13.77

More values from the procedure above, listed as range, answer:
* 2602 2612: 13.74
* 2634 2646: 13.93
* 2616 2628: 13.69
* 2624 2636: 13.78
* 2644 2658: 14.2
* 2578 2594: 13.49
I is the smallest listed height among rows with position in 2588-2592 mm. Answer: 13.88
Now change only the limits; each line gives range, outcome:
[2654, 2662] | 13.95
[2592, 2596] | 14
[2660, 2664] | 14.06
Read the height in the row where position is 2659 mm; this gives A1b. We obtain 13.95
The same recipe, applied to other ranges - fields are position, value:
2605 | 14.12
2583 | 13.77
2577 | 13.21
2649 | 14.61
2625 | 14.2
